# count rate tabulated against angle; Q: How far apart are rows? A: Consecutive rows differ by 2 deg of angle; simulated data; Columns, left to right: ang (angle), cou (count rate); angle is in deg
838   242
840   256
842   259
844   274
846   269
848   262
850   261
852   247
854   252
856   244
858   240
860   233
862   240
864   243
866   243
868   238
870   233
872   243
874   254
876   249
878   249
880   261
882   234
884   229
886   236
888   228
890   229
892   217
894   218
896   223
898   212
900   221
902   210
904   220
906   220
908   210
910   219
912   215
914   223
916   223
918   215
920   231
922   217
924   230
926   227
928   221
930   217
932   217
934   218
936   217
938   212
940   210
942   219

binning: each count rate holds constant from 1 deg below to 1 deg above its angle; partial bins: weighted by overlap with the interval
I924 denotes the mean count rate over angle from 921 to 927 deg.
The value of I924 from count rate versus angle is 225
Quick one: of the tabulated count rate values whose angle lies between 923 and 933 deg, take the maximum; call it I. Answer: 230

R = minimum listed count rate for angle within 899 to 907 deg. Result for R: 210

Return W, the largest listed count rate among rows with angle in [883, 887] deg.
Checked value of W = 236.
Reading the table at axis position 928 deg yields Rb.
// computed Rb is 221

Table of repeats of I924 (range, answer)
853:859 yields 245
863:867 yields 243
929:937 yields 217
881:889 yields 232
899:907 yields 218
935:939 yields 214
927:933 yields 218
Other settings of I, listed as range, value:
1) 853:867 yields 252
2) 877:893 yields 261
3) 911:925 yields 231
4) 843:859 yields 274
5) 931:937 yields 218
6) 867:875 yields 254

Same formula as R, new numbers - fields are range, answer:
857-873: 233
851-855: 247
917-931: 215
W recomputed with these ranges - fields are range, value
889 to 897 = 229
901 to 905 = 220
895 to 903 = 223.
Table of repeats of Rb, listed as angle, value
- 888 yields 228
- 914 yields 223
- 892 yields 217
